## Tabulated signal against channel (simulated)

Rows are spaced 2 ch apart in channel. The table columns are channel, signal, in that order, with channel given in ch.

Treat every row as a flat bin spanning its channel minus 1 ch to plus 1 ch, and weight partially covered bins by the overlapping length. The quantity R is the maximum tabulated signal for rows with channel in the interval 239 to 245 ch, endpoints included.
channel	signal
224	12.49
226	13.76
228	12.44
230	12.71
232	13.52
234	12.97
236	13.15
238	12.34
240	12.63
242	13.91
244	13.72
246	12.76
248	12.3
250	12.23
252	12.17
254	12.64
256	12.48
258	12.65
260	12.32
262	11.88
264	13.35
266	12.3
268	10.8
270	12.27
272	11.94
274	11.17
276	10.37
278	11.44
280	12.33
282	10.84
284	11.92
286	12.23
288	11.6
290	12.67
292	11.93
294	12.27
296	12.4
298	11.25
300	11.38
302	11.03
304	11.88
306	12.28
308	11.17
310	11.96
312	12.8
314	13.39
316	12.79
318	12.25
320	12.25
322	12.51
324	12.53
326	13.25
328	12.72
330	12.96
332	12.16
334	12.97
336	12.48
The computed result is 13.91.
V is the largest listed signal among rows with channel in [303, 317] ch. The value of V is 13.39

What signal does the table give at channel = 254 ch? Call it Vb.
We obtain 12.64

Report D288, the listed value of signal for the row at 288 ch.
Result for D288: 11.6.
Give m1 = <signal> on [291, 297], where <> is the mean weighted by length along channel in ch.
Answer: 12.2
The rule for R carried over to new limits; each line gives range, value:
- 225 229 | 13.76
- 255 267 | 13.35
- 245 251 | 12.76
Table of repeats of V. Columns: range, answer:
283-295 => 12.67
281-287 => 12.23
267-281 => 12.33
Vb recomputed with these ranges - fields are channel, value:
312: 12.8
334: 12.97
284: 11.92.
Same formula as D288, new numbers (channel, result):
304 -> 11.88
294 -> 12.27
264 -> 13.35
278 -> 11.44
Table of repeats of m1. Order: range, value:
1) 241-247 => 13.5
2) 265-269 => 11.6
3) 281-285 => 11.4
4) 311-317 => 13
